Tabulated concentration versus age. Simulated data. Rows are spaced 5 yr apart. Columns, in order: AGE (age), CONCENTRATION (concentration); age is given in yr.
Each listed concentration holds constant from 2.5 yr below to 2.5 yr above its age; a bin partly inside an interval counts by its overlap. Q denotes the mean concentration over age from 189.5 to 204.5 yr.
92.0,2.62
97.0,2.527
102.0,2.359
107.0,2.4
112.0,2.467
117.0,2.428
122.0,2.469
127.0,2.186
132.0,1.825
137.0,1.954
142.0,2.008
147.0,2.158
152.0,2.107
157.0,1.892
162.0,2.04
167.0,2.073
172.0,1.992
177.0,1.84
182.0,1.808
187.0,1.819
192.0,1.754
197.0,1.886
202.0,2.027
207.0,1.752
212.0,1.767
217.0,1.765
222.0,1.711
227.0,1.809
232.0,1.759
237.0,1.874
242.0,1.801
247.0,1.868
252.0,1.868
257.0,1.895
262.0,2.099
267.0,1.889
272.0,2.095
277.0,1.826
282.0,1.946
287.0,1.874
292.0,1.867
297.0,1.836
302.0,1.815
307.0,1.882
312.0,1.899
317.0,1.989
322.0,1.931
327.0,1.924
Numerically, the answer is 1.89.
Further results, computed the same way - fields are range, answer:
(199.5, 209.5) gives 1.89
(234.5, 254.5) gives 1.85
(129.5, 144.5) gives 1.93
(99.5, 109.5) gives 2.38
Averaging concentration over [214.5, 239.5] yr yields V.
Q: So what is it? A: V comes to 1.78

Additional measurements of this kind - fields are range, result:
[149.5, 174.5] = 2.02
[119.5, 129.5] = 2.33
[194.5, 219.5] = 1.84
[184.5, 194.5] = 1.79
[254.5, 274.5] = 1.99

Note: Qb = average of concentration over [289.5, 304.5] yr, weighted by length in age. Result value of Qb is 1.84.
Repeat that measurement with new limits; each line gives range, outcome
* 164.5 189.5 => 1.91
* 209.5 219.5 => 1.77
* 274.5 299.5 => 1.87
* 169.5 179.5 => 1.92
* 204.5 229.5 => 1.76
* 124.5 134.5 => 2.01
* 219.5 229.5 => 1.76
